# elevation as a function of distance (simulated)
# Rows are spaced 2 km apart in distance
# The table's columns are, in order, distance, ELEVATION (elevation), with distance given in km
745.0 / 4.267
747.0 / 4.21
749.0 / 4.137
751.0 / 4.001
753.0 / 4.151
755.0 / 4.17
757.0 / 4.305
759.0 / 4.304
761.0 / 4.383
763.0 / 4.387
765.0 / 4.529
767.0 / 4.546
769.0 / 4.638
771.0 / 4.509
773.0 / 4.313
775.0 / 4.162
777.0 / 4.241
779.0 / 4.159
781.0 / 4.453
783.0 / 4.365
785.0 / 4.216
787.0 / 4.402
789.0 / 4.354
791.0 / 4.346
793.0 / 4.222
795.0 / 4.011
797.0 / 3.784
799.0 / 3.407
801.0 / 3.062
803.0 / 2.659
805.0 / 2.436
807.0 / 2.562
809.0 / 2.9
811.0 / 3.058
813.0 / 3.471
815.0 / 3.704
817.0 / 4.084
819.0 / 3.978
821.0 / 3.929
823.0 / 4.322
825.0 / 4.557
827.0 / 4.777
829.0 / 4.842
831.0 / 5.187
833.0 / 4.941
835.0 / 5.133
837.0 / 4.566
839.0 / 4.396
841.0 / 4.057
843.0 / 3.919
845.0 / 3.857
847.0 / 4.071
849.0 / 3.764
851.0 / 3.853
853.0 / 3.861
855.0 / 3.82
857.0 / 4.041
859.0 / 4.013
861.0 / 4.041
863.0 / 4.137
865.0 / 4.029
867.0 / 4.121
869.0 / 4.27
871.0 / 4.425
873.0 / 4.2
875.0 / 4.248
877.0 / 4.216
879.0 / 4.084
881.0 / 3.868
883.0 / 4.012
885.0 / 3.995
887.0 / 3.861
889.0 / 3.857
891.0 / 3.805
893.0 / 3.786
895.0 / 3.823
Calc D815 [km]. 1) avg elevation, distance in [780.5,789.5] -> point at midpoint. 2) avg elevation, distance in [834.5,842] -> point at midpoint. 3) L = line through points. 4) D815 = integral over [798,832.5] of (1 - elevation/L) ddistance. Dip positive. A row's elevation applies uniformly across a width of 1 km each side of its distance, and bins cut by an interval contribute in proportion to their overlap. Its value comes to 5.6 km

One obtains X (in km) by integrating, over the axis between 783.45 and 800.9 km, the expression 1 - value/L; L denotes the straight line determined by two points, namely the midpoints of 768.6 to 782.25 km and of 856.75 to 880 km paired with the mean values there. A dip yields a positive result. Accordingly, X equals 1.1 km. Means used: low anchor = 4.34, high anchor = 4.16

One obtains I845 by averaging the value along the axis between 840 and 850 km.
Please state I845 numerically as 3.93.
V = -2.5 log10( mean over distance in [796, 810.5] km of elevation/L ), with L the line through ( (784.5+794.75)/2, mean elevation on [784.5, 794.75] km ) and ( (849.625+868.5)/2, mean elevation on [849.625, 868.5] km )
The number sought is 0.38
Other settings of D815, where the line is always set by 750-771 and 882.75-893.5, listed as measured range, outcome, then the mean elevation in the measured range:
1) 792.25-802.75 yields 1.51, 3.61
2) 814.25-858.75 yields -2.01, 4.26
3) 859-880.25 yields -1.16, 4.17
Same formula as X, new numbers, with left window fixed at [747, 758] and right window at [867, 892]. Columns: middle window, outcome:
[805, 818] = 2.8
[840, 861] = 0.8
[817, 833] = -1.6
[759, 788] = -1.6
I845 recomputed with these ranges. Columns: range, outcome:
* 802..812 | 2.72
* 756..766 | 4.38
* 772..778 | 4.24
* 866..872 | 4.27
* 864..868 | 4.08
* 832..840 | 4.76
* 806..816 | 3.14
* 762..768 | 4.49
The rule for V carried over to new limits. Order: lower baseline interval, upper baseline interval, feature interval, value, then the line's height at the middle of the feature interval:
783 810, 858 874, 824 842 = -0.210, 3.89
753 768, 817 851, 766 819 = 0.136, 4.36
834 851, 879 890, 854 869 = 0.009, 4.08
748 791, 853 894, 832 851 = -0.039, 4.12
